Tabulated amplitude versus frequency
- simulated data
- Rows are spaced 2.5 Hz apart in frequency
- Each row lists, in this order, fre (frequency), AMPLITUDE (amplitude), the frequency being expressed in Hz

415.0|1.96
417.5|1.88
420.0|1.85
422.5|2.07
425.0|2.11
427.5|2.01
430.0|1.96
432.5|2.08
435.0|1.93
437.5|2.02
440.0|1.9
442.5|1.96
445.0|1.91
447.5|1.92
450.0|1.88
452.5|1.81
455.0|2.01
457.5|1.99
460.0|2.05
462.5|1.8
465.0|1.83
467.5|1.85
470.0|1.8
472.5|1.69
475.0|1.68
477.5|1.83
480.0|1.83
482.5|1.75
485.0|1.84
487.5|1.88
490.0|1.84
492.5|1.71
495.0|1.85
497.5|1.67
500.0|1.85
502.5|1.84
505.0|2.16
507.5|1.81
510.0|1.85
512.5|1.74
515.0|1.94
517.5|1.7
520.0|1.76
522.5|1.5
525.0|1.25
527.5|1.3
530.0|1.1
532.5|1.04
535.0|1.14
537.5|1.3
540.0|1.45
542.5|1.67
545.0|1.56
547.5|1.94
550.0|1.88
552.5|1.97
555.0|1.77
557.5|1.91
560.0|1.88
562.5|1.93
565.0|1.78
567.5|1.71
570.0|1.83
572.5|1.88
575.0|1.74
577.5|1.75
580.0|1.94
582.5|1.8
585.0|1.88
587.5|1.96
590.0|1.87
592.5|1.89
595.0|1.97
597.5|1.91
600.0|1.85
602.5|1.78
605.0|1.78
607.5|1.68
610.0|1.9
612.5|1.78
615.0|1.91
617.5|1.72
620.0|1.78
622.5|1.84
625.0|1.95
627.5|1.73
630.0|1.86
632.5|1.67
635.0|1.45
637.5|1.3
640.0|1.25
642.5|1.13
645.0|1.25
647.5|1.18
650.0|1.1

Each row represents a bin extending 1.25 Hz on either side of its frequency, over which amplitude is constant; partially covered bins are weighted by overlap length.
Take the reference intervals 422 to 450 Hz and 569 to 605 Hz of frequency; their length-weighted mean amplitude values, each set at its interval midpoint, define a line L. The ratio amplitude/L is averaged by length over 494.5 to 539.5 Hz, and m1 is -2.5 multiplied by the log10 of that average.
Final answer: 0.20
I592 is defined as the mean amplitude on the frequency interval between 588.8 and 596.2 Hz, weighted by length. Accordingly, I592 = 1.91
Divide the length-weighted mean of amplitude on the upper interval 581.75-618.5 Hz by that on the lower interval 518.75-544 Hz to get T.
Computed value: 1.36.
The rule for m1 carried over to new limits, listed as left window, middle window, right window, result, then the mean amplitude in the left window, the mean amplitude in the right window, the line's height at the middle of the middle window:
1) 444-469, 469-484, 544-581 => 0.075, 1.9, 1.83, 1.89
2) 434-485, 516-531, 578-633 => 0.270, 1.87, 1.84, 1.86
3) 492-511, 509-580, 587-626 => 0.118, 1.85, 1.85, 1.85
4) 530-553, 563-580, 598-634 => -0.109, 1.51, 1.8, 1.63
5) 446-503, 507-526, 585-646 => 0.066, 1.84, 1.72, 1.8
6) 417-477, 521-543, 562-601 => 0.400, 1.92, 1.85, 1.88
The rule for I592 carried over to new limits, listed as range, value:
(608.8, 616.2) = 1.86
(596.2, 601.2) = 1.88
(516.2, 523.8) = 1.65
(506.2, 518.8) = 1.81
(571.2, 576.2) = 1.81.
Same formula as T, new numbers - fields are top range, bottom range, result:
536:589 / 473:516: 0.98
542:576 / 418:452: 0.93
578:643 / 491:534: 1.07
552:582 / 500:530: 1.08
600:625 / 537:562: 1.03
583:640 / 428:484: 0.94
